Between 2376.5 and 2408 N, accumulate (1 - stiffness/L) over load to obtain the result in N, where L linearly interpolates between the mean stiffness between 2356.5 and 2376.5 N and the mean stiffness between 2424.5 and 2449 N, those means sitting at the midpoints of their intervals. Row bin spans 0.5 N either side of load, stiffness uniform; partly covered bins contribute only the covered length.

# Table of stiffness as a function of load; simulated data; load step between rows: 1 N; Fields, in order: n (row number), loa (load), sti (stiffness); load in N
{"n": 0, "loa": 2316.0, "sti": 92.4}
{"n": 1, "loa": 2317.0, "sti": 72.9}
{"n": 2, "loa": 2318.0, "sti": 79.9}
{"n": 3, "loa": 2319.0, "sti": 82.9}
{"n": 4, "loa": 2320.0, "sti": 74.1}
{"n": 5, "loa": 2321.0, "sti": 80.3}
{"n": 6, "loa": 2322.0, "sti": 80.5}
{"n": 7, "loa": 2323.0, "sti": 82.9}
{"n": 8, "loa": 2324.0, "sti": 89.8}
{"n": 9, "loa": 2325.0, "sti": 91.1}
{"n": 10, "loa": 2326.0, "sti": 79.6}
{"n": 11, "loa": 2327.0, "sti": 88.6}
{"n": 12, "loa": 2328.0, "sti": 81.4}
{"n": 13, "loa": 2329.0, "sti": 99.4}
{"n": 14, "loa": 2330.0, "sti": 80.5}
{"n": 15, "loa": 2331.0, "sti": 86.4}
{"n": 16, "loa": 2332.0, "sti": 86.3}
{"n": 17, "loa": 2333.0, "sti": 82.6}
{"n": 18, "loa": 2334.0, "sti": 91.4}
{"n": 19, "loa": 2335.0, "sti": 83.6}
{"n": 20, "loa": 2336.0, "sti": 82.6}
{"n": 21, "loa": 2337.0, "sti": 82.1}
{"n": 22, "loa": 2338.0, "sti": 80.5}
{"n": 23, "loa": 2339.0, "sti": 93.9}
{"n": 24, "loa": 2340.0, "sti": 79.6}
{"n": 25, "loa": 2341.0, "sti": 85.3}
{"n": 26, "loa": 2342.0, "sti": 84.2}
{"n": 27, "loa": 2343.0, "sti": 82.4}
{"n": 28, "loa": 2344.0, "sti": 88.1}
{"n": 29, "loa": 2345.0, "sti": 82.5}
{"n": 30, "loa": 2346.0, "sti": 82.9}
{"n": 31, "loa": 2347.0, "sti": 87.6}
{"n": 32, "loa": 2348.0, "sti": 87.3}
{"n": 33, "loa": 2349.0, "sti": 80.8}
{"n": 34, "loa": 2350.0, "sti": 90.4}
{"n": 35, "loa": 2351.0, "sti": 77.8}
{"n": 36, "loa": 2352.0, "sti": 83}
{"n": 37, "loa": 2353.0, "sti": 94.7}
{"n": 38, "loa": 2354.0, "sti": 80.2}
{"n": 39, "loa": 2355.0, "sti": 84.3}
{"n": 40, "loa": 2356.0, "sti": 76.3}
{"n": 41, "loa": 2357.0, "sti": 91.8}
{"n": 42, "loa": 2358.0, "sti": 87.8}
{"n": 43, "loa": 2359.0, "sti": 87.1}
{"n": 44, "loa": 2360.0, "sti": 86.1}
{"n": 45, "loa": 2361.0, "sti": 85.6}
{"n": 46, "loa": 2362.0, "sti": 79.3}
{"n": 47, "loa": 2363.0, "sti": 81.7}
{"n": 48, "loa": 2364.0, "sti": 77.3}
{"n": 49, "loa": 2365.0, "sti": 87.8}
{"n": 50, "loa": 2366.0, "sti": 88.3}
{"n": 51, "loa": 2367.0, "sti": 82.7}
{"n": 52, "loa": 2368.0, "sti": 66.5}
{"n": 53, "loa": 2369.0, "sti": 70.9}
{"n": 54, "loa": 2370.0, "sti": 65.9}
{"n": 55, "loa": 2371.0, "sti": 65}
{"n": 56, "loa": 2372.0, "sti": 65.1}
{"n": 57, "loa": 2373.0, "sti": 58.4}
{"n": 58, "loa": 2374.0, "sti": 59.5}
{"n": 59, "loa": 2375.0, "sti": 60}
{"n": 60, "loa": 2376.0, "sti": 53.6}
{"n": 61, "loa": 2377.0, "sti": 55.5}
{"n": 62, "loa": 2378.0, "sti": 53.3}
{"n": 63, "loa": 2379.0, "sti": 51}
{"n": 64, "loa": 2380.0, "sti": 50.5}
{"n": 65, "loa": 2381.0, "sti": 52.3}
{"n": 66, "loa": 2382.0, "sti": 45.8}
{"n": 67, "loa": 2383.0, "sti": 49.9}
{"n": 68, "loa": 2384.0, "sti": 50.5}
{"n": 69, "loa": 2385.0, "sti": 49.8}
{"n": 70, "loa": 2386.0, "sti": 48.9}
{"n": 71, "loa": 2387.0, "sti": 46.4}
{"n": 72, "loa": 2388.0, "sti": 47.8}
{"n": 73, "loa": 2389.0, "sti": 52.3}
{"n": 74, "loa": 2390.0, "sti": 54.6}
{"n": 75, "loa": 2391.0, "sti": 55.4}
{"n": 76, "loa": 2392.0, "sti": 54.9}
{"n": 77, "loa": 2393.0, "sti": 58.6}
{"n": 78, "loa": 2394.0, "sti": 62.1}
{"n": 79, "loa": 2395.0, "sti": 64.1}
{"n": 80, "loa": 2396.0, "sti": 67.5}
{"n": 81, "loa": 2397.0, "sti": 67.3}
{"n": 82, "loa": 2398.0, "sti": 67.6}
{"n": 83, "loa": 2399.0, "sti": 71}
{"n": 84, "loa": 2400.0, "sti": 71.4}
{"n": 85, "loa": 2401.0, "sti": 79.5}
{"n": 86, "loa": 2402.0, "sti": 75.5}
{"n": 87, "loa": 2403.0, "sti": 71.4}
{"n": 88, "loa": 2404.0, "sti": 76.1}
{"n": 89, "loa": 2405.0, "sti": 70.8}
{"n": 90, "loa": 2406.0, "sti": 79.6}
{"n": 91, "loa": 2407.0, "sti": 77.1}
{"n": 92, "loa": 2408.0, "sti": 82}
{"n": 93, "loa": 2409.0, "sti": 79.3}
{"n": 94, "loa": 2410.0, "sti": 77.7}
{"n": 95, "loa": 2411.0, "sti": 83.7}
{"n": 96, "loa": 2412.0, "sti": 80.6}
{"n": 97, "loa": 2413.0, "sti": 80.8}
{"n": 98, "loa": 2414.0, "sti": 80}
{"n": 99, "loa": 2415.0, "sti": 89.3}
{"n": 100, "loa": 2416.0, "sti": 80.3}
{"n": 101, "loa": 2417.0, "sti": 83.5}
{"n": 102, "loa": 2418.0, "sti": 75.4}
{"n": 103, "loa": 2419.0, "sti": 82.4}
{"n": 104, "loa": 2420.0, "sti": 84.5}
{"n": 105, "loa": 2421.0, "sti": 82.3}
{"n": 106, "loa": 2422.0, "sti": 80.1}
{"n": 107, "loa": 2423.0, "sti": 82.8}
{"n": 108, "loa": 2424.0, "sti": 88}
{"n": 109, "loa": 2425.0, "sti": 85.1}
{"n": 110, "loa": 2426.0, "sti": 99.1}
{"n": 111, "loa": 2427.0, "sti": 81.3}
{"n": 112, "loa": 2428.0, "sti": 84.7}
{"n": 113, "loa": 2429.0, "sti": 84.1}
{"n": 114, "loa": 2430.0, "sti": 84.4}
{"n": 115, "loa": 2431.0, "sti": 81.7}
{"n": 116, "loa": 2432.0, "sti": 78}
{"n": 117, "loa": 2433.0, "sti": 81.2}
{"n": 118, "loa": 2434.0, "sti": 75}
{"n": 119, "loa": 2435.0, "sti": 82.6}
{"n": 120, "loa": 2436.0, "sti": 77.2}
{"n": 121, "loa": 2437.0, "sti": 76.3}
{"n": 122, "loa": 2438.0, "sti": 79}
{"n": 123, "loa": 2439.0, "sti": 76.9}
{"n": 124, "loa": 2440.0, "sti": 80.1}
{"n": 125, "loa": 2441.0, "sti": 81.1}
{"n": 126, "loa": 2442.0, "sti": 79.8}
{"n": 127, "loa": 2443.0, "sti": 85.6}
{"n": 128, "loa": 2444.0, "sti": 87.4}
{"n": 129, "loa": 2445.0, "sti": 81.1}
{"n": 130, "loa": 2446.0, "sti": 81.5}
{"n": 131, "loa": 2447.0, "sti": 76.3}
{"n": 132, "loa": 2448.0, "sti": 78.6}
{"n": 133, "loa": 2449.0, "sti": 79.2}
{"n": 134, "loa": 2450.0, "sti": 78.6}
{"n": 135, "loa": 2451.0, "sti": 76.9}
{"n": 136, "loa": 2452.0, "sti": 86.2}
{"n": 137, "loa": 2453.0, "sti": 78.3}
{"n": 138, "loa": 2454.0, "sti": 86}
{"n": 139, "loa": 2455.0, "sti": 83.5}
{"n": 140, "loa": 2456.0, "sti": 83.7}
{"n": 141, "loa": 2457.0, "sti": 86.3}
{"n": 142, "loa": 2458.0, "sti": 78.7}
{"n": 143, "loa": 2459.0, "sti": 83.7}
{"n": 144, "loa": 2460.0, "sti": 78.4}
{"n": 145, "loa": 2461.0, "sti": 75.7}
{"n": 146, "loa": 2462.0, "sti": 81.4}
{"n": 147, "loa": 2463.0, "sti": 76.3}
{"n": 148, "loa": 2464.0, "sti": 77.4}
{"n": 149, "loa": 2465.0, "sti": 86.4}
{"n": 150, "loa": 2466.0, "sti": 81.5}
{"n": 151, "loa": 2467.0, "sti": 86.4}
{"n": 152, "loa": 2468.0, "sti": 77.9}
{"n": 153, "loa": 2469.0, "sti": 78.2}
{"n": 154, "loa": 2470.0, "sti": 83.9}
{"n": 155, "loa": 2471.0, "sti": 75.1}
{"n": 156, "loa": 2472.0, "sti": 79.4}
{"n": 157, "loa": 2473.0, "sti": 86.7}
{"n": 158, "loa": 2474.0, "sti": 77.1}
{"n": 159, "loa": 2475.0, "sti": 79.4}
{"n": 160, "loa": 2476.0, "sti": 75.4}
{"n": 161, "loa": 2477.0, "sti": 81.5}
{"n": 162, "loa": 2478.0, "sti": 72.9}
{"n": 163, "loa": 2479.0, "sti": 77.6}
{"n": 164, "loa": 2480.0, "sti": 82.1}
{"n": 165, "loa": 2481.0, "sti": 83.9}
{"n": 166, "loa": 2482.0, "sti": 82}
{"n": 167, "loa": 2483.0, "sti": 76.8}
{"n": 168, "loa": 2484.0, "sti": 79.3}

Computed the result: 6.7 N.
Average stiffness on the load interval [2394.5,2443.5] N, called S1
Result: 79.3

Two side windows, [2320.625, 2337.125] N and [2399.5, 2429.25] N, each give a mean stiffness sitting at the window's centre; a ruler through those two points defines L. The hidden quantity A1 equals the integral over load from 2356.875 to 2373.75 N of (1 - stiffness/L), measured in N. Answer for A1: 1.21 N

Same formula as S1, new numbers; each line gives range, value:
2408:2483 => 81.1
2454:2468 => 81.5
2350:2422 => 70.9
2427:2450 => 80.5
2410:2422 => 81.8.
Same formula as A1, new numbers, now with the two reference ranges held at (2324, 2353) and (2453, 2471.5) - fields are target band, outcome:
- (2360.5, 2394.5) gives 9.2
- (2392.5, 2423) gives 2.5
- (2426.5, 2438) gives 0.2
